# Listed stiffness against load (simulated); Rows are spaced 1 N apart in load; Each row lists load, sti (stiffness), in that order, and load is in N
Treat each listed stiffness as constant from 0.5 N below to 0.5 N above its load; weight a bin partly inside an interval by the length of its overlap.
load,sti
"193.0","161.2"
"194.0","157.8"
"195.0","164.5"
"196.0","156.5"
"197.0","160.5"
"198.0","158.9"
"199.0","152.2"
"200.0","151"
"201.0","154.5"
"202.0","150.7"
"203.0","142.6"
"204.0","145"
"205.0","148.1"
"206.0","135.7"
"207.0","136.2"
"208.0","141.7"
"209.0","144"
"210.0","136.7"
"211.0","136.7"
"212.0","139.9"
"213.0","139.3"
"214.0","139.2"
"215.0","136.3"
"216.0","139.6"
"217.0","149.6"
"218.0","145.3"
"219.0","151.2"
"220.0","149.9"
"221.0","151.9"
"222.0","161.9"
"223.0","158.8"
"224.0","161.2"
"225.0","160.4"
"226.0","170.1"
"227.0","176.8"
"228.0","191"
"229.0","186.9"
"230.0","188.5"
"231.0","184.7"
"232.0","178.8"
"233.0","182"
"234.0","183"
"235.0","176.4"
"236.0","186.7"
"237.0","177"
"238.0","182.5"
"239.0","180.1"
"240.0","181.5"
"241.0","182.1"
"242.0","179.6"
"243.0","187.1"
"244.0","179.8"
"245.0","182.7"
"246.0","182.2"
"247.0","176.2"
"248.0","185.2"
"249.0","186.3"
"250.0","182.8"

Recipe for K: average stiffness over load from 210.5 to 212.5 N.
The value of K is 138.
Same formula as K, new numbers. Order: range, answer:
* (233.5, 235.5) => 180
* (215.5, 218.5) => 145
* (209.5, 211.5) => 137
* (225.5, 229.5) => 181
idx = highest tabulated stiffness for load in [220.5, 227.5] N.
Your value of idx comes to 176.8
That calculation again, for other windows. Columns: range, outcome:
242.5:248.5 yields 187.1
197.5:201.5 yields 158.9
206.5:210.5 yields 144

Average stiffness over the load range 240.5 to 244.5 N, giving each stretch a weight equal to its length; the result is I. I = 182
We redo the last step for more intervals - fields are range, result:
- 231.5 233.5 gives 180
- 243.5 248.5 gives 181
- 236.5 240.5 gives 180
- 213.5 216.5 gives 138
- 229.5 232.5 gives 184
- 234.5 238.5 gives 181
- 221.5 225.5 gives 161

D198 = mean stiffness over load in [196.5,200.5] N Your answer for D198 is 156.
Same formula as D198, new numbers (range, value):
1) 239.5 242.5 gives 181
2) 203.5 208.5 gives 141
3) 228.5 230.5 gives 188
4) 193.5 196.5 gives 160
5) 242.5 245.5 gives 183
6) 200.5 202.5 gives 153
